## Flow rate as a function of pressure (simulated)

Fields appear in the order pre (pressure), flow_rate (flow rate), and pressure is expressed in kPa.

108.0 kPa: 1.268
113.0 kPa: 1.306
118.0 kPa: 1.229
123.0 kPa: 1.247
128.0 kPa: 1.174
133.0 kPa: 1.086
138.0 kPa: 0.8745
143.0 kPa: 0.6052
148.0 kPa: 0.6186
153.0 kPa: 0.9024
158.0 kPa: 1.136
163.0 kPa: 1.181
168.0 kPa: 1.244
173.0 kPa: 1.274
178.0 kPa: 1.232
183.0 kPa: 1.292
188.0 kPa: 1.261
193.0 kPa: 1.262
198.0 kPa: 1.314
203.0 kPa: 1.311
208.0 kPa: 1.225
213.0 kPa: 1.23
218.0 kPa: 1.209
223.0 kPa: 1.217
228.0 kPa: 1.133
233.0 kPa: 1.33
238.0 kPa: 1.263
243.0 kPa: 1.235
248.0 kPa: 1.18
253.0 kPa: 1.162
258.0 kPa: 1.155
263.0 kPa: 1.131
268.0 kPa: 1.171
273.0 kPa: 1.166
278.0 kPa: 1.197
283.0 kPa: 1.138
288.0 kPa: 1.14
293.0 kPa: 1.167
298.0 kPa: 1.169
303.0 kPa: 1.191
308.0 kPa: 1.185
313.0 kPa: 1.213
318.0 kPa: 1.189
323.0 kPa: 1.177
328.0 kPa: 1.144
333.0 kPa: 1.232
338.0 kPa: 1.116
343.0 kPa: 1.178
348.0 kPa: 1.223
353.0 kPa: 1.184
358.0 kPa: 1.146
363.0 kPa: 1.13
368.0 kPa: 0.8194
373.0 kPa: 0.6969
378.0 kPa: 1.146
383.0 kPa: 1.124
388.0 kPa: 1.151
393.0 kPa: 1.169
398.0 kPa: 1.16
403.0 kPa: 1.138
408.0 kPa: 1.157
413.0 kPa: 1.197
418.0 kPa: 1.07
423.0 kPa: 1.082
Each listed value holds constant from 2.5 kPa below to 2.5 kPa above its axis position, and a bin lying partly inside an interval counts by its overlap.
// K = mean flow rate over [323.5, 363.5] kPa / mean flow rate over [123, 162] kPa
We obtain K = 1.24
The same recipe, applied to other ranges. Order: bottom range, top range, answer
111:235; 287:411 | 0.98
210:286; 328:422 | 0.93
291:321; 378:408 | 0.97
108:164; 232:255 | 1.18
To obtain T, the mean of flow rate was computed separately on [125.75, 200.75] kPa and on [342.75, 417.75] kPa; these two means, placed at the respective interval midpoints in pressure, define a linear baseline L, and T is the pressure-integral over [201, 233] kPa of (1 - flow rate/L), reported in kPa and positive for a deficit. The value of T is -3.7 kPa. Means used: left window 1.1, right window 1.1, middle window 1.23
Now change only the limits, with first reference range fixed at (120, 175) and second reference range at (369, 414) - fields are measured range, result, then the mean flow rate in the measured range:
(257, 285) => -2.6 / 1.16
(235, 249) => -2.4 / 1.23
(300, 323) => -2.6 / 1.19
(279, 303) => -2.1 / 1.16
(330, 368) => -2.4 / 1.15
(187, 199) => -2.7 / 1.28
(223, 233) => -1.4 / 1.2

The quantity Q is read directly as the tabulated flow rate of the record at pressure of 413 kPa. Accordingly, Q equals 1.197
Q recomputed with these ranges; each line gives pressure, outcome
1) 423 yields 1.082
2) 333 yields 1.232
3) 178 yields 1.232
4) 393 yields 1.169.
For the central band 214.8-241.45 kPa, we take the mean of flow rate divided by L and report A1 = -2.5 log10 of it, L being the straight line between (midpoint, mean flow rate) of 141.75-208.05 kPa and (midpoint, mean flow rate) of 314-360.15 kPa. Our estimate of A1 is -0.07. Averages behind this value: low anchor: 1.14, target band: 1.23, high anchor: 1.18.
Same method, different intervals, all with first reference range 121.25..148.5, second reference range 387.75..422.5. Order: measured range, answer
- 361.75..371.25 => 0.196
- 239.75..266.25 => -0.139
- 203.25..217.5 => -0.228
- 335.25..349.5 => -0.067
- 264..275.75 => -0.116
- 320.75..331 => -0.074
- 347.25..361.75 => -0.064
